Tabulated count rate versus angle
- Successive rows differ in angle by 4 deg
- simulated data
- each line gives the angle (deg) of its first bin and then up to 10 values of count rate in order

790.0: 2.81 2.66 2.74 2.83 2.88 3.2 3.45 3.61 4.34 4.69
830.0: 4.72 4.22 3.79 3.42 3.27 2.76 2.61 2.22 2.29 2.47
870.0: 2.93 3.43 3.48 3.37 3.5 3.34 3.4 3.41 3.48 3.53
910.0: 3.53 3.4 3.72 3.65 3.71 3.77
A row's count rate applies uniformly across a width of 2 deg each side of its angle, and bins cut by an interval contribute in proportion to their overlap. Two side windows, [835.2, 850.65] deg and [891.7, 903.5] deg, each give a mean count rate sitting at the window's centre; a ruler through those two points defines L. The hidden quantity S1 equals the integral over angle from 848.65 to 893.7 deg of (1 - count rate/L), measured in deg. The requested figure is 5.95 deg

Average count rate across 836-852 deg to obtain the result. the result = 3.31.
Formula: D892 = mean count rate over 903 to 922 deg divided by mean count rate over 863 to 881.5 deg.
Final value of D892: 1.16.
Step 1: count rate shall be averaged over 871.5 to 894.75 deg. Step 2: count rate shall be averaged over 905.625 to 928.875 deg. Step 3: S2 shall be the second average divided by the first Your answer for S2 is 1.06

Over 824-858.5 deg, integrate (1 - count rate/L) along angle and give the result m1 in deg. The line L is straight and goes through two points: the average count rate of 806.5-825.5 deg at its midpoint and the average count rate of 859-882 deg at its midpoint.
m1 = -2.3 deg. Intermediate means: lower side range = 3.67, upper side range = 2.93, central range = 3.58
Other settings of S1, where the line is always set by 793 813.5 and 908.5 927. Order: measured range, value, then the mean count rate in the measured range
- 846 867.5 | 4.6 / 2.54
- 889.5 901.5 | 0.2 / 3.4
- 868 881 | 0.2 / 3.29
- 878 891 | -0.1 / 3.42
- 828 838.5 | -4.1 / 4.31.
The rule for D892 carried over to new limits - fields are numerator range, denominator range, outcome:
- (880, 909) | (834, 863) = 1.14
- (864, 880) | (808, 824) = 0.84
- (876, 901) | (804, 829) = 0.92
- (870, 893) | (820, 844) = 0.81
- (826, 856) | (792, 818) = 1.20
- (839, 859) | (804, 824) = 0.84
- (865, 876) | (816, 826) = 0.73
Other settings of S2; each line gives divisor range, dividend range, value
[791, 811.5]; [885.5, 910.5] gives 1.21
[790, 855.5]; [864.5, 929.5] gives 0.99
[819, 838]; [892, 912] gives 0.79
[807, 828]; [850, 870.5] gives 0.66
